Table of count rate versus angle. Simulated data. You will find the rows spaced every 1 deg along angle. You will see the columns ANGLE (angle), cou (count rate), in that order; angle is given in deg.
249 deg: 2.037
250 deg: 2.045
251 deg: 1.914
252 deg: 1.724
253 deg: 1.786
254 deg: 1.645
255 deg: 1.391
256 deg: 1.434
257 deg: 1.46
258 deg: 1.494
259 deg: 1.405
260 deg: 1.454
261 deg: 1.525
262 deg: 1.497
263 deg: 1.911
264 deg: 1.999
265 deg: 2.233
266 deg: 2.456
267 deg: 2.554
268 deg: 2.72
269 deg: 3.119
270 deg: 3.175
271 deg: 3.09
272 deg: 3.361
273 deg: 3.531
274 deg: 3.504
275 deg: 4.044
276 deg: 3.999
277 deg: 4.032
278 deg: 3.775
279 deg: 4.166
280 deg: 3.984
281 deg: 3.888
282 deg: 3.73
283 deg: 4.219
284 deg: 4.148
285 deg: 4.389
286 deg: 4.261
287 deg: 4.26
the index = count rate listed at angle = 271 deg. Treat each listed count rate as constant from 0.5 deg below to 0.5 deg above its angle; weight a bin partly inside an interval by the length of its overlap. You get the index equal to 3.09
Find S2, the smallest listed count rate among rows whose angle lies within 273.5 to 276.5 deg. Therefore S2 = 3.504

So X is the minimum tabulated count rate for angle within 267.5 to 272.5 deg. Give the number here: 2.72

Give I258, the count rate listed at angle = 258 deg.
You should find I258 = 1.494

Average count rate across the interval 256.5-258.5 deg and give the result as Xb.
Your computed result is 1.48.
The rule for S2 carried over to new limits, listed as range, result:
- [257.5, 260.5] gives 1.405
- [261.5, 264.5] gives 1.497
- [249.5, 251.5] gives 1.914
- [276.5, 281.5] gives 3.775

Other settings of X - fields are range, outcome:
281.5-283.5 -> 3.73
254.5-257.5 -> 1.391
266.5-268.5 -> 2.554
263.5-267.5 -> 1.999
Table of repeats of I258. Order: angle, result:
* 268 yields 2.72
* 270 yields 3.175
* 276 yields 3.999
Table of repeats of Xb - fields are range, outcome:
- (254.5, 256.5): 1.41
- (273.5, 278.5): 3.87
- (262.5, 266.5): 2.15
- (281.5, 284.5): 4.03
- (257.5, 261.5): 1.47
